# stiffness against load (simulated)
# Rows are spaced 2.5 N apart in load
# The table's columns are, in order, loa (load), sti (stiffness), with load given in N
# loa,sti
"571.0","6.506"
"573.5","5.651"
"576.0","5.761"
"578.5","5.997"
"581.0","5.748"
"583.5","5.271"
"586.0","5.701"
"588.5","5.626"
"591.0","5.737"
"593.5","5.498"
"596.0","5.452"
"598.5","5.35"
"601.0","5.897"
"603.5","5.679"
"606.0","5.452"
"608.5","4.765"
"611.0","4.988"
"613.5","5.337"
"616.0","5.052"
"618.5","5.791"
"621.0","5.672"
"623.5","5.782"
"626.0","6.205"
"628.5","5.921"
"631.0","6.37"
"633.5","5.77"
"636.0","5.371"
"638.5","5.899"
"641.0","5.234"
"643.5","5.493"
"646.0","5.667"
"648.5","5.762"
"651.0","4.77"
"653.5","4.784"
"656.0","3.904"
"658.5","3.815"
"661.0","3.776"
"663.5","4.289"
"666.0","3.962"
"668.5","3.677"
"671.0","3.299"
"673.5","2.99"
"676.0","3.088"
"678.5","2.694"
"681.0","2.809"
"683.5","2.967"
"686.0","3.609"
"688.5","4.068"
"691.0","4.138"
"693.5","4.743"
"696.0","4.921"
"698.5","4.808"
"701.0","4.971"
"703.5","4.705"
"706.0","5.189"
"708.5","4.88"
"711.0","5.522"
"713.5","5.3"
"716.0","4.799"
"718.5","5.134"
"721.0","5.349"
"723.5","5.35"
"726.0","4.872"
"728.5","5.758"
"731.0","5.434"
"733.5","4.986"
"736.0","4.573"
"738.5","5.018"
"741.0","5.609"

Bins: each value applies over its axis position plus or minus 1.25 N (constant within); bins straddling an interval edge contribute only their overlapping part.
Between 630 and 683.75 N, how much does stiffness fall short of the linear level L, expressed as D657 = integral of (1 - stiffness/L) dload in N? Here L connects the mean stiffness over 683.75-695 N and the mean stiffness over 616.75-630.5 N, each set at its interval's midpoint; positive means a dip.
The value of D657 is 6.7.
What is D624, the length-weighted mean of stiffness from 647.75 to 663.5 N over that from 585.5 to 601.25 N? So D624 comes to 0.79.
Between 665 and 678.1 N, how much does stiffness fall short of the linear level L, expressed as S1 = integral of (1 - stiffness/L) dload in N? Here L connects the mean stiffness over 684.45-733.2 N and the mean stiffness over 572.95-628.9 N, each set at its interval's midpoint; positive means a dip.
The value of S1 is 4.6 N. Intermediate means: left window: 5.57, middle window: 3.35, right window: 4.91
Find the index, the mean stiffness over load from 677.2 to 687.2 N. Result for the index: 3.02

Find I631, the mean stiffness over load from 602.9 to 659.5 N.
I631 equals 5.37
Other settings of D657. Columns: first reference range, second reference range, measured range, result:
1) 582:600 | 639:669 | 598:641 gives -4.0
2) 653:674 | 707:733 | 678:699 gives 2.8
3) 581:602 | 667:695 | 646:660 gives -1.8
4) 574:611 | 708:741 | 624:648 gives -1.5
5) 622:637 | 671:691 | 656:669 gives 0.9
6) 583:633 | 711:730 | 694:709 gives 1.1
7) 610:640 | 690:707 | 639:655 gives 0.4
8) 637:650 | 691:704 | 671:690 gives 6.9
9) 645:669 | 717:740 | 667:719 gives 6.9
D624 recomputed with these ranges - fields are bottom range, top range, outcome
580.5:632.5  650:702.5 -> 0.70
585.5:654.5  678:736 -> 0.84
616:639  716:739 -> 0.88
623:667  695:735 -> 0.99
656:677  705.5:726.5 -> 1.42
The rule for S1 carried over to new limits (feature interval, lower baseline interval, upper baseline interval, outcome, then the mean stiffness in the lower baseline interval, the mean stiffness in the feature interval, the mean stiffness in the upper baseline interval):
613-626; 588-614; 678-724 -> -0.8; 5.43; 5.6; 4.54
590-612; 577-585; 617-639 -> 1.2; 5.68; 5.43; 5.85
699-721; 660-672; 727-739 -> -1.8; 3.81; 5.07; 5.16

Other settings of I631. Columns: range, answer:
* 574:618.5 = 5.5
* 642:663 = 4.74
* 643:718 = 4.31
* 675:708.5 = 4.09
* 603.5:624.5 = 5.37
